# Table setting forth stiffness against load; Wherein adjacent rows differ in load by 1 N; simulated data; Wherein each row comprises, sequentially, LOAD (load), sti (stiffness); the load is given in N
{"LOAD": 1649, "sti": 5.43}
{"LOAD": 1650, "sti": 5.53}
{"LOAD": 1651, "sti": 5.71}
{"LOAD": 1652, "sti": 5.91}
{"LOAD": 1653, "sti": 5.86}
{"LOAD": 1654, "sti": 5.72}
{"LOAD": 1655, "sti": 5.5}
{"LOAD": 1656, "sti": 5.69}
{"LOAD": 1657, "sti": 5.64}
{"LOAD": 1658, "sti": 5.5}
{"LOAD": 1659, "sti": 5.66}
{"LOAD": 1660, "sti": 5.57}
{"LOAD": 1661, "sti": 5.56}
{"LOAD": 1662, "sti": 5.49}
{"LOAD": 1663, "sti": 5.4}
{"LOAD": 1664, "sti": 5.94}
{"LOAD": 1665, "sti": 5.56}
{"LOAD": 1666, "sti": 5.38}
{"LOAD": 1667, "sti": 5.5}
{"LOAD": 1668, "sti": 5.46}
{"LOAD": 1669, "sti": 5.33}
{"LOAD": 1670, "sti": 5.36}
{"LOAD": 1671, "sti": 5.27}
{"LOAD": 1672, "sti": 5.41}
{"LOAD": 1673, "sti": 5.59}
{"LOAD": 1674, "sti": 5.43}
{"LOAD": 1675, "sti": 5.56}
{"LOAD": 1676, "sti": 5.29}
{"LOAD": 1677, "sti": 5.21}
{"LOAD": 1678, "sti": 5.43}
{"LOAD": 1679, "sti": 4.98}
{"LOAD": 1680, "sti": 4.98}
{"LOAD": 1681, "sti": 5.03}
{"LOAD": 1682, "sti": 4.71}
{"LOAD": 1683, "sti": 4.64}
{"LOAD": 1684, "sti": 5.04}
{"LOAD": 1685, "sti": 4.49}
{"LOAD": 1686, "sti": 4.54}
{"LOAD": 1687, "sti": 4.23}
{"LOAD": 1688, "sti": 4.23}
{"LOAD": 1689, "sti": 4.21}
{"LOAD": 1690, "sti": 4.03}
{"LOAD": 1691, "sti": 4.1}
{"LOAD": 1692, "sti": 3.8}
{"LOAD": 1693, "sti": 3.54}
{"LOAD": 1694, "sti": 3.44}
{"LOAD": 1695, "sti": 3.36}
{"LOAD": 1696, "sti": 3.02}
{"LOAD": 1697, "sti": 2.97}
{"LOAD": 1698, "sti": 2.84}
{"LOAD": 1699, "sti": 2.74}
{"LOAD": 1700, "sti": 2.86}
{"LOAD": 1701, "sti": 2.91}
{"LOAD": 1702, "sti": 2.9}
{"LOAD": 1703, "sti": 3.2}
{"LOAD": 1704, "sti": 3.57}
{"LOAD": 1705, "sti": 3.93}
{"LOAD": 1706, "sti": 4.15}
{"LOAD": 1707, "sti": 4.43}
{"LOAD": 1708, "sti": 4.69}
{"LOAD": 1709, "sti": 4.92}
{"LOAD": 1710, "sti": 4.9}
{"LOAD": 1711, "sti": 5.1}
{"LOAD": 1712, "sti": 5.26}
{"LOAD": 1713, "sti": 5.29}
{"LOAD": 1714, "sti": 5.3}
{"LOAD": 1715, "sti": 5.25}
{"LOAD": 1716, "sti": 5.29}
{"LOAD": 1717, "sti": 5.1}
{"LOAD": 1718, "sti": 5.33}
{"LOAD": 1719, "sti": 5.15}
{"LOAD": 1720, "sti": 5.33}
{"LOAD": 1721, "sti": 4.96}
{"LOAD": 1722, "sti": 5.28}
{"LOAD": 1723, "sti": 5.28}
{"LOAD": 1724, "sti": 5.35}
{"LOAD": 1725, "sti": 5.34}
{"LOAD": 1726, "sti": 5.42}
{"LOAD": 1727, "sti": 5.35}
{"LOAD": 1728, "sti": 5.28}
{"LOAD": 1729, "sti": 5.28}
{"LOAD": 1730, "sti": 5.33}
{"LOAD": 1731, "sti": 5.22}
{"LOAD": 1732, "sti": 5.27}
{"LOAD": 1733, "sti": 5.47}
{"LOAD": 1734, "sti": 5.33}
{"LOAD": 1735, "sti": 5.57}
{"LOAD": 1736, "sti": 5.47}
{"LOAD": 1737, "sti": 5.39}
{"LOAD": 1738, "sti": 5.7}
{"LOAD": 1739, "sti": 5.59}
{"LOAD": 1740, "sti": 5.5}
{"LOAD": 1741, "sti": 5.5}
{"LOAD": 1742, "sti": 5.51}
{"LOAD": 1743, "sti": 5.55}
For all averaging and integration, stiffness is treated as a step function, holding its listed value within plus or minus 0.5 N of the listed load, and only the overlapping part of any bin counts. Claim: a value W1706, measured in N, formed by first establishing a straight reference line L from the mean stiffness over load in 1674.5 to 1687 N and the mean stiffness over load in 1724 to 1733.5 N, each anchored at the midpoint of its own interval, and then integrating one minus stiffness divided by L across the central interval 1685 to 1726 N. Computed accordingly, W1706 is 6.7 N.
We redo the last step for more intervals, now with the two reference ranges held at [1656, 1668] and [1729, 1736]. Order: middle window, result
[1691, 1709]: 6.48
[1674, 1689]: 1.72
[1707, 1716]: 0.60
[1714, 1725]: 0.33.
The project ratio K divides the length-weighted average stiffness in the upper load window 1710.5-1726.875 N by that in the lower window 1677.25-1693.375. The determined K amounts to 1.16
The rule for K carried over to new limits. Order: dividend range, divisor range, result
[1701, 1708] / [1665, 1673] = 0.69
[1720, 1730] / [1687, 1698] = 1.45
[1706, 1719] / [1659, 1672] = 0.92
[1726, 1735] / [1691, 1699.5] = 1.63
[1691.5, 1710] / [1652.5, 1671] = 0.64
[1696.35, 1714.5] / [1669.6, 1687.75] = 0.79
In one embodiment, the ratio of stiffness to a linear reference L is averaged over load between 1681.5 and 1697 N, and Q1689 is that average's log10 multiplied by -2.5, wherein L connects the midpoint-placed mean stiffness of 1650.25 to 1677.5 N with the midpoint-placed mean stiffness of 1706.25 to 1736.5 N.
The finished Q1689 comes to 0.31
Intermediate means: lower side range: 5.54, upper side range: 5.21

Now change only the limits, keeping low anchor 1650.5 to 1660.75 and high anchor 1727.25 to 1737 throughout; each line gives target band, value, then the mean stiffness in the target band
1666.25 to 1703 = 0.26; 4.39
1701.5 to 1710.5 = 0.32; 4.08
